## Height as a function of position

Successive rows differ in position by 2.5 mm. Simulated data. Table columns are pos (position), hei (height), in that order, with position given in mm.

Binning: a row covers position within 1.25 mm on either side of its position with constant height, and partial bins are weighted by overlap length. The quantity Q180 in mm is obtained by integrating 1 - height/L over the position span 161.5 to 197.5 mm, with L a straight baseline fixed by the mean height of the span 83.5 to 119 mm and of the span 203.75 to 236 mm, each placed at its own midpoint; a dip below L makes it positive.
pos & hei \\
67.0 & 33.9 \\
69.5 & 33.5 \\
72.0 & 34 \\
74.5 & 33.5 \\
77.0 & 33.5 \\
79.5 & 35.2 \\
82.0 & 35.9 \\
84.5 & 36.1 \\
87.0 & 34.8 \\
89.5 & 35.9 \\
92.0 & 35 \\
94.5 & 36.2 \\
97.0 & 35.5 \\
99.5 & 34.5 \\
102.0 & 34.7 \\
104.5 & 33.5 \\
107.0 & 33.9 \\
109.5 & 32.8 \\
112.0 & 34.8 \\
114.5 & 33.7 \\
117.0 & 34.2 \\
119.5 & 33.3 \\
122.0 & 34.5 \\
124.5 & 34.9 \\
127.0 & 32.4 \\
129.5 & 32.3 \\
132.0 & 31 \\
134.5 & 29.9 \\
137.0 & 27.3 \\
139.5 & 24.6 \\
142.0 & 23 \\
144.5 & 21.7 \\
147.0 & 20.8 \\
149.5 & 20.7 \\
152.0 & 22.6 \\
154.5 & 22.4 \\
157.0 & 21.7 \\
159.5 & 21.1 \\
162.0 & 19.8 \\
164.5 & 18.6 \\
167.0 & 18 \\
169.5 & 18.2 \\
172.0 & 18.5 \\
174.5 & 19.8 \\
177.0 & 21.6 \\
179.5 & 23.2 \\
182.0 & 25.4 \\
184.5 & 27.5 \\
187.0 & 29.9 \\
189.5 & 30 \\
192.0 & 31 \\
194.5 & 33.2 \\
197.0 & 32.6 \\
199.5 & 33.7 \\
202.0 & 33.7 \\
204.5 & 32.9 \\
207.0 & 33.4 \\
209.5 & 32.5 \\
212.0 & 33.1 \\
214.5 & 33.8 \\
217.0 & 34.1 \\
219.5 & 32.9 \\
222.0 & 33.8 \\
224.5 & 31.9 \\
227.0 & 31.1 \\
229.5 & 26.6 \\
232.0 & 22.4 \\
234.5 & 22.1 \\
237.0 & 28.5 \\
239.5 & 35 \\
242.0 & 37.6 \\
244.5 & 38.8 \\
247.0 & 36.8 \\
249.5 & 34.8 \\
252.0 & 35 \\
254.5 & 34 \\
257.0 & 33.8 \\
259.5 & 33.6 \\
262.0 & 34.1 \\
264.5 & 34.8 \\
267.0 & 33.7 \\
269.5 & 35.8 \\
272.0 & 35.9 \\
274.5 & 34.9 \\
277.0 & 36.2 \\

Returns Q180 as 8.5 mm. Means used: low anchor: 34.6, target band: 24.4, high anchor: 30.8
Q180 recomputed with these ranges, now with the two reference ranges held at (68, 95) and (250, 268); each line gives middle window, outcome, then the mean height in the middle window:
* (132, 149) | 4.8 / 24.9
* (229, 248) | 1.8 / 31.1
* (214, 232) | 1.6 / 31.3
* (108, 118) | 0.2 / 33.9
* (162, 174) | 5.5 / 18.6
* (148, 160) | 4.5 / 21.7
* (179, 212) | 3.3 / 31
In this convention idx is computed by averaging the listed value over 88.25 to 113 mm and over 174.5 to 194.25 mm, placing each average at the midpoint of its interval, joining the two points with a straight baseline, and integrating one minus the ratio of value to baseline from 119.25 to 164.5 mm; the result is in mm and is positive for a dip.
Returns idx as 7.3 mm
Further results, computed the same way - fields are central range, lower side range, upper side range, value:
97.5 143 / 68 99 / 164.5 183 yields -4.7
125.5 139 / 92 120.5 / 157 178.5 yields -1.0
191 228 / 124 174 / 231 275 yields -4.5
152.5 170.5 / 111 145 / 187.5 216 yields 6.5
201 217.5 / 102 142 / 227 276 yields -0.3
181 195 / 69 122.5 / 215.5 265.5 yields 1.6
